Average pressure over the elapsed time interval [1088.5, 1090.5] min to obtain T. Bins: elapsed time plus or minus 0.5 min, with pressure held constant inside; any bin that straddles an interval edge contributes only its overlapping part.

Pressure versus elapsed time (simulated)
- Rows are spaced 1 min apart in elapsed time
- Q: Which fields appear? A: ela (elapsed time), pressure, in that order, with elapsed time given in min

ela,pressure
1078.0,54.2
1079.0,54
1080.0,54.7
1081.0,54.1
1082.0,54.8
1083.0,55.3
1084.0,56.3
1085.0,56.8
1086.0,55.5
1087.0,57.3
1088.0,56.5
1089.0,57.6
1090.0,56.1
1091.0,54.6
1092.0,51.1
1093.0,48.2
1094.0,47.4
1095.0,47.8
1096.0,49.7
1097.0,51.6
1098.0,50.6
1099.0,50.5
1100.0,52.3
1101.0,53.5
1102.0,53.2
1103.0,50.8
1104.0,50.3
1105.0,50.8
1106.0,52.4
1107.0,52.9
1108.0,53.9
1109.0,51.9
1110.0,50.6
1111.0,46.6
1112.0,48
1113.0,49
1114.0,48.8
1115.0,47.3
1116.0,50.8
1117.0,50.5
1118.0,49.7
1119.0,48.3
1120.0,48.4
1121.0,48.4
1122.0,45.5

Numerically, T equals 56.9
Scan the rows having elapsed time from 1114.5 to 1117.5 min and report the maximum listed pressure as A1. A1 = 50.8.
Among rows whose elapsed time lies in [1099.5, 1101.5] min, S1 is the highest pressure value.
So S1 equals 53.5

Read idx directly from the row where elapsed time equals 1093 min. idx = 48.2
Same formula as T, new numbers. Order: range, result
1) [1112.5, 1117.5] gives 49.3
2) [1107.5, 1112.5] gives 50.2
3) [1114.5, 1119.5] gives 49.3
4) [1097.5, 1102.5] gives 52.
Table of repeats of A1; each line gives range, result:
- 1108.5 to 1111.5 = 51.9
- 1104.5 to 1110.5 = 53.9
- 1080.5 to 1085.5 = 56.8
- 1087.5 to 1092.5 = 57.6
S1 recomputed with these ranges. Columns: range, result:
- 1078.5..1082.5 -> 54.8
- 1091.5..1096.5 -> 51.1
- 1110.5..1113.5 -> 49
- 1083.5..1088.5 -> 57.3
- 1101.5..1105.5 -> 53.2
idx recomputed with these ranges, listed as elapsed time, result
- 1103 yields 50.8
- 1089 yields 57.6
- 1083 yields 55.3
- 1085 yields 56.8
